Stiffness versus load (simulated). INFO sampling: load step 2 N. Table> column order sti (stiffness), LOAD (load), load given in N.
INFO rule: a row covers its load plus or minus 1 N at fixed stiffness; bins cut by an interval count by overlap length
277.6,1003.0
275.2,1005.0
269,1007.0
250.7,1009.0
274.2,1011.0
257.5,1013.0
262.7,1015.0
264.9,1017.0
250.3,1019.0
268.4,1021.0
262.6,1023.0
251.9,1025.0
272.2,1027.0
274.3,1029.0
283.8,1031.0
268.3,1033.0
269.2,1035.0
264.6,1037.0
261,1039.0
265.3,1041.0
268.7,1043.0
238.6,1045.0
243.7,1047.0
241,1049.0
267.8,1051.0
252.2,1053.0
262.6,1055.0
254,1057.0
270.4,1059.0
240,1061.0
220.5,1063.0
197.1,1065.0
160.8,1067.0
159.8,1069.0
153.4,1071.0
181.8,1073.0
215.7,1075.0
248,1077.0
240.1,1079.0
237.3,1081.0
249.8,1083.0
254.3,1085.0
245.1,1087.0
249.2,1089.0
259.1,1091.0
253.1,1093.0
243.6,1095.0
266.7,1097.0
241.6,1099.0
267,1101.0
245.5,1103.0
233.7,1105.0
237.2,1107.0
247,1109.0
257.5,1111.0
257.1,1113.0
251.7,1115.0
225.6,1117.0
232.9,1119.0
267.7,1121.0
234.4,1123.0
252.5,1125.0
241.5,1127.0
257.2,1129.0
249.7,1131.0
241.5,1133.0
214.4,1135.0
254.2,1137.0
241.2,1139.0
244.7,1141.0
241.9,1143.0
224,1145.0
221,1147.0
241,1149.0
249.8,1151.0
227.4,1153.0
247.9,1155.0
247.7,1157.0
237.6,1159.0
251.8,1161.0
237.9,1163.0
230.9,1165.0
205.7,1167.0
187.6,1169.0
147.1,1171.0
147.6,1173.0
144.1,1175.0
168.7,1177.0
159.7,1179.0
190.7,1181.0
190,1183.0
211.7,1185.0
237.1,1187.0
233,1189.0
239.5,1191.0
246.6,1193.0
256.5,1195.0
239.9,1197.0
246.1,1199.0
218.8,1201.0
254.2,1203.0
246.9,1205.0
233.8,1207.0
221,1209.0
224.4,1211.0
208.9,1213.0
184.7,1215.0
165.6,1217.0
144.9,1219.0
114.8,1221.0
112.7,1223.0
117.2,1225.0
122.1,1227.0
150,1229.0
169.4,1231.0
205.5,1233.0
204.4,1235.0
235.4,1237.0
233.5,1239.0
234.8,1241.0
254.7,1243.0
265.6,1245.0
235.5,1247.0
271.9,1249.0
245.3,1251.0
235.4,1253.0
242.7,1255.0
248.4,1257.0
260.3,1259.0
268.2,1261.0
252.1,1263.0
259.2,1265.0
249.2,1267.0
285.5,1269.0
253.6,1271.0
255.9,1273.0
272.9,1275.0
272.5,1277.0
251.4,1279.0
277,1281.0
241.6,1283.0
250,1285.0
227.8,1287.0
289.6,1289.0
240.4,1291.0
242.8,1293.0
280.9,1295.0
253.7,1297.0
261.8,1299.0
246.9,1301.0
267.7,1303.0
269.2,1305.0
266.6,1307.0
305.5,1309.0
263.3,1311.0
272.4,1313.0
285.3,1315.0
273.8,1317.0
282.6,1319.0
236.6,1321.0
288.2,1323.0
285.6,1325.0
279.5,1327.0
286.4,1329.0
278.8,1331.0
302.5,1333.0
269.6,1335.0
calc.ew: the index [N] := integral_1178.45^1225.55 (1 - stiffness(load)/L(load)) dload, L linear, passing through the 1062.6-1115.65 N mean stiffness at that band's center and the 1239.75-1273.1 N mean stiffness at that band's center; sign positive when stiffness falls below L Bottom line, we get 7.9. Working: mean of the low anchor 232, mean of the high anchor 254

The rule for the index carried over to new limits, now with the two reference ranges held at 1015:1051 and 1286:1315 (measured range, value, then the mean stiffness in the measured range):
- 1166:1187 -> 6.78 N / 178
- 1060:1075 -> 4.16 N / 190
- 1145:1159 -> 1.33 N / 238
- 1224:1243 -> 5.35 N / 189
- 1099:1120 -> 1.38 N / 245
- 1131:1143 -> 1.03 N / 240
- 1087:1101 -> 0.52 N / 253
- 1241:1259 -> 0.96 N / 250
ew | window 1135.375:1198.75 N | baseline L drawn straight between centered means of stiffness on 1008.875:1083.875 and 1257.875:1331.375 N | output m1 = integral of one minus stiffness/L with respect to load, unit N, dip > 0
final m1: 8.7 N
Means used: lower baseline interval 245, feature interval 220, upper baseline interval 266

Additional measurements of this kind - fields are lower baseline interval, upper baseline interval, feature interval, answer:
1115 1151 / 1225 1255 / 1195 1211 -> -0.92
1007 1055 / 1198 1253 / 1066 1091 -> 2.98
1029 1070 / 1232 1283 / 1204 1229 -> 7.59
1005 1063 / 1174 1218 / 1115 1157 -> -1.69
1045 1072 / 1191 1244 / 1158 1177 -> 1.13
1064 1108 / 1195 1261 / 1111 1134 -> -2.27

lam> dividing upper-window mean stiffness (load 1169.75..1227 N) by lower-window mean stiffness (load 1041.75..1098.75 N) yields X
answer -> 0.83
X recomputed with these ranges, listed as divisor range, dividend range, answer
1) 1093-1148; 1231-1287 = 1.02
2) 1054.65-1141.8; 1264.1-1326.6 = 1.12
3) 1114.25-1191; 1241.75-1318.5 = 1.17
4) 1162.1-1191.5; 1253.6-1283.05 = 1.33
